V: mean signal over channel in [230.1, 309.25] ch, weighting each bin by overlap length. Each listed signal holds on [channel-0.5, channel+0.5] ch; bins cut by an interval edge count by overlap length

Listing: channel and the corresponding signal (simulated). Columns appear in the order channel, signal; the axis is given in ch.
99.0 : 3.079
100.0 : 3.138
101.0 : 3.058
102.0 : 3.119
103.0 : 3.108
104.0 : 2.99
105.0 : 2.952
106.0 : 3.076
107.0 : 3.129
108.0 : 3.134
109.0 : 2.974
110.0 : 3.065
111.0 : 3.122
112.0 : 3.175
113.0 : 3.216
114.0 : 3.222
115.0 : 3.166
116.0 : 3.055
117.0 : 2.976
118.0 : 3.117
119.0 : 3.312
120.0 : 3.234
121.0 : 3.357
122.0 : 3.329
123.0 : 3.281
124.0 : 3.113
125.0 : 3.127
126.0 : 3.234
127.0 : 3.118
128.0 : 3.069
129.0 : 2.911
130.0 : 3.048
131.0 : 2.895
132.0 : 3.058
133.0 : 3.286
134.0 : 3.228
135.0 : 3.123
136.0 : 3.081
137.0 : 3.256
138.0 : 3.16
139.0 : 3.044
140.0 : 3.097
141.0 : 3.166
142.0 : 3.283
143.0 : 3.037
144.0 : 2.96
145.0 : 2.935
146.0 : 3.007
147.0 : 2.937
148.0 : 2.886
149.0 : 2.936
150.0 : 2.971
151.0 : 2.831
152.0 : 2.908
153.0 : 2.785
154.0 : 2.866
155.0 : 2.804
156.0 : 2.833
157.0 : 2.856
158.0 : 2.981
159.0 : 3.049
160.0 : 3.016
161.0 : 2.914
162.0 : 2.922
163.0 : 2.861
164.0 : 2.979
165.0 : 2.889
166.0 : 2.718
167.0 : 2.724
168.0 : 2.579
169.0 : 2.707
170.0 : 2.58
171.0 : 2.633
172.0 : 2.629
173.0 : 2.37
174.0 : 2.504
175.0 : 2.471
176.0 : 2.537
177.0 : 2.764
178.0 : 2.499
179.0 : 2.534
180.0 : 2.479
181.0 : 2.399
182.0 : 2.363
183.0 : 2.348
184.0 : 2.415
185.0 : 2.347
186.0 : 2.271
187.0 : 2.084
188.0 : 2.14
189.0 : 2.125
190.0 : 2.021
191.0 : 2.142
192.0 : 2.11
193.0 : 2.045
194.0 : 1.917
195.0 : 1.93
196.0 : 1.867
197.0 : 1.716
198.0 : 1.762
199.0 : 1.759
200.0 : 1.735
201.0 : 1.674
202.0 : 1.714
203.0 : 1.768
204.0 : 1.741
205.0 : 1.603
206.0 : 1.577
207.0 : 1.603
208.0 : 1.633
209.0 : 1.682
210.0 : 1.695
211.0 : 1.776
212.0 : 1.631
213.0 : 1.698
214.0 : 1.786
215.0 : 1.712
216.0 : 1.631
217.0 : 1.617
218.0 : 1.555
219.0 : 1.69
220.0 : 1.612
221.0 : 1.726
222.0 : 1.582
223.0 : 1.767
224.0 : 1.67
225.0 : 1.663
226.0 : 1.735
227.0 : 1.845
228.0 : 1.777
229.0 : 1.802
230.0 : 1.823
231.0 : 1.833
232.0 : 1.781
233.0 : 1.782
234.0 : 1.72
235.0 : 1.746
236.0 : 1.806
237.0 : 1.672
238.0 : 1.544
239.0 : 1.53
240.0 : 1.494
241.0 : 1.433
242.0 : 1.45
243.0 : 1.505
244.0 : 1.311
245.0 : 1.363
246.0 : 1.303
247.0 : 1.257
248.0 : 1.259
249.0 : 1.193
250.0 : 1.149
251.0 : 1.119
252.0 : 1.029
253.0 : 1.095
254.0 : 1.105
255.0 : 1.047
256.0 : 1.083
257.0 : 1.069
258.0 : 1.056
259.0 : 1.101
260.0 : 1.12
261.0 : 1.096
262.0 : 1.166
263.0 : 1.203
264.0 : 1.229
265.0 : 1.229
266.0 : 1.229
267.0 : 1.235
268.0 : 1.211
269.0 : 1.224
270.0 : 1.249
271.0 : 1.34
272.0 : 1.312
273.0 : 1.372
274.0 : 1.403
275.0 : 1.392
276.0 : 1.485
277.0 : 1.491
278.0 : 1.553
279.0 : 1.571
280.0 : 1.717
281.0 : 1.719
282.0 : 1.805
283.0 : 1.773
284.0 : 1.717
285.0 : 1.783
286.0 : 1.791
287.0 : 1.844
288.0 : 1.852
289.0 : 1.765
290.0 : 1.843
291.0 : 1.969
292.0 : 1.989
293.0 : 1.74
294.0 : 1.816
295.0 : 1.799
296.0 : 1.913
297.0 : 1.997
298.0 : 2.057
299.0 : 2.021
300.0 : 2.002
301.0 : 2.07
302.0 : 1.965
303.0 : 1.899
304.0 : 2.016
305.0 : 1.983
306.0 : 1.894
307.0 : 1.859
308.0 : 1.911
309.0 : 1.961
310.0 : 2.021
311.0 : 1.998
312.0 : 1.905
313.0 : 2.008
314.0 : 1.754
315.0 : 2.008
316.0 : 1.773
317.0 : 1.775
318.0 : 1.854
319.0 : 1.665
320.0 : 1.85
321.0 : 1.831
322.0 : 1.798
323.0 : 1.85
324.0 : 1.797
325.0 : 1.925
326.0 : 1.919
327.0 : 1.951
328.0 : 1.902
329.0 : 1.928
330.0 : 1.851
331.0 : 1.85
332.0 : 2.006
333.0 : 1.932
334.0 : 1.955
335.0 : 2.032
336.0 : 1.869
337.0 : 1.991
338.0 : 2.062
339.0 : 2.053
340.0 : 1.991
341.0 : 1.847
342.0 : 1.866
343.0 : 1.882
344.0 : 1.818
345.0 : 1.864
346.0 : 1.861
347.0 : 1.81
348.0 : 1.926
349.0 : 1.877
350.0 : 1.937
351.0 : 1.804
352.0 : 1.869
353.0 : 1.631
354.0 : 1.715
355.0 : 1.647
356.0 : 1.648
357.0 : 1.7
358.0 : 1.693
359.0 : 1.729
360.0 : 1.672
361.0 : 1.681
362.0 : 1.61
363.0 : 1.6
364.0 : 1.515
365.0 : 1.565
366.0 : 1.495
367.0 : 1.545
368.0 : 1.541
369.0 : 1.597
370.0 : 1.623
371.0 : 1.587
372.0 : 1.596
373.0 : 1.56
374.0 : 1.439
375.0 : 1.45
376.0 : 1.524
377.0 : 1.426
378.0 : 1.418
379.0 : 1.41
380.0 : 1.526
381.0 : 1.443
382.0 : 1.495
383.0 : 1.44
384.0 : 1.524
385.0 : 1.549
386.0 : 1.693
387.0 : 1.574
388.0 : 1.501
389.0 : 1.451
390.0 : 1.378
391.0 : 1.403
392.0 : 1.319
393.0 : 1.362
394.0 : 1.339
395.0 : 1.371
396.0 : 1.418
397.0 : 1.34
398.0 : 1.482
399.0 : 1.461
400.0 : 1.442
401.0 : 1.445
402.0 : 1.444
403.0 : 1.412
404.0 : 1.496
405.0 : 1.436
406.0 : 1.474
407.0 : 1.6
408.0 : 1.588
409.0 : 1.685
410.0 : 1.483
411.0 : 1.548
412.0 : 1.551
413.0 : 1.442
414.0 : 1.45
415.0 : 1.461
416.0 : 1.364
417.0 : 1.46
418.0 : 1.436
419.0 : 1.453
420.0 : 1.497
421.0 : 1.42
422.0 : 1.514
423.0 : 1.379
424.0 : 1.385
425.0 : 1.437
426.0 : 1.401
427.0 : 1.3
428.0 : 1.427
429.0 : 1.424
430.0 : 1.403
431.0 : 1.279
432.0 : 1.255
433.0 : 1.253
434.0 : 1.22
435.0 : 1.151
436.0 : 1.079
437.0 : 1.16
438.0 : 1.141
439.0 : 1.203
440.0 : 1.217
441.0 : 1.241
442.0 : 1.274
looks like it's 1.55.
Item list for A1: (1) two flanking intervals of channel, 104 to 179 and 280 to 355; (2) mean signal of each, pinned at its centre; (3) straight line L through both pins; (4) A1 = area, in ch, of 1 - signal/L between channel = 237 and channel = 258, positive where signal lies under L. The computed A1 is 9.49 ch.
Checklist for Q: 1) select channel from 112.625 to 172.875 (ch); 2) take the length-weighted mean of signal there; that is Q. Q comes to 3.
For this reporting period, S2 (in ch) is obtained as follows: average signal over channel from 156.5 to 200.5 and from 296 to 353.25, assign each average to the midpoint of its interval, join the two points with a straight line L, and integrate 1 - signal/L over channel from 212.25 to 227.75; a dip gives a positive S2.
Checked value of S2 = 4.0 ch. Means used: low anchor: 2.42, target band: 1.69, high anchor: 1.91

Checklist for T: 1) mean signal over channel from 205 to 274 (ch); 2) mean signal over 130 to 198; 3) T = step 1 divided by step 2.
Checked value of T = 0.5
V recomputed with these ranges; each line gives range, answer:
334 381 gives 1.71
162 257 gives 1.88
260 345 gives 1.76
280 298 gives 1.83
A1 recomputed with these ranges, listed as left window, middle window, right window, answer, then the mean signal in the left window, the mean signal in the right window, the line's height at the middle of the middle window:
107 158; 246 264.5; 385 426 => 9.5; 3.07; 1.46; 2.35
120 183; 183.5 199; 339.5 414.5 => 3.6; 2.9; 1.58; 2.67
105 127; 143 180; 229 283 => -3.0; 3.16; 1.39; 2.58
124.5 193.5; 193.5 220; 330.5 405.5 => 8.4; 2.77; 1.63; 2.51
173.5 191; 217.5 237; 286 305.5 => 4.1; 2.36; 1.92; 2.19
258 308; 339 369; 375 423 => -4.1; 1.63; 1.47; 1.53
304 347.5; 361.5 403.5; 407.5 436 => 3.3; 1.9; 1.41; 1.61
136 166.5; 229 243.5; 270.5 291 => 3.0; 2.96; 1.63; 2.09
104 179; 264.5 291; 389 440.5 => 7.7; 2.97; 1.39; 2.18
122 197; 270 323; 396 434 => 6.2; 2.74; 1.44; 2.04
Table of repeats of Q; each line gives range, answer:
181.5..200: 2.07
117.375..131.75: 3.15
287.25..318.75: 1.91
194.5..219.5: 1.7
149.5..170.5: 2.85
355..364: 1.66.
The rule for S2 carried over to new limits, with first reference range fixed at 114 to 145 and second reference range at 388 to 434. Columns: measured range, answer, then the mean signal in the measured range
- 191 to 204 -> 4.2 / 1.84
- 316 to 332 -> 0.8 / 1.85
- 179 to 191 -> 2.2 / 2.28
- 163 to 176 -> 1.1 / 2.65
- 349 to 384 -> 2.2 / 1.6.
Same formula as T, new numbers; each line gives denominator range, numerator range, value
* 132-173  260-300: 0.54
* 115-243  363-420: 0.62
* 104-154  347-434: 0.49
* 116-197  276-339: 0.67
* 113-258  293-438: 0.73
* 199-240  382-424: 0.86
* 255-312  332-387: 1.05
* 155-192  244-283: 0.50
